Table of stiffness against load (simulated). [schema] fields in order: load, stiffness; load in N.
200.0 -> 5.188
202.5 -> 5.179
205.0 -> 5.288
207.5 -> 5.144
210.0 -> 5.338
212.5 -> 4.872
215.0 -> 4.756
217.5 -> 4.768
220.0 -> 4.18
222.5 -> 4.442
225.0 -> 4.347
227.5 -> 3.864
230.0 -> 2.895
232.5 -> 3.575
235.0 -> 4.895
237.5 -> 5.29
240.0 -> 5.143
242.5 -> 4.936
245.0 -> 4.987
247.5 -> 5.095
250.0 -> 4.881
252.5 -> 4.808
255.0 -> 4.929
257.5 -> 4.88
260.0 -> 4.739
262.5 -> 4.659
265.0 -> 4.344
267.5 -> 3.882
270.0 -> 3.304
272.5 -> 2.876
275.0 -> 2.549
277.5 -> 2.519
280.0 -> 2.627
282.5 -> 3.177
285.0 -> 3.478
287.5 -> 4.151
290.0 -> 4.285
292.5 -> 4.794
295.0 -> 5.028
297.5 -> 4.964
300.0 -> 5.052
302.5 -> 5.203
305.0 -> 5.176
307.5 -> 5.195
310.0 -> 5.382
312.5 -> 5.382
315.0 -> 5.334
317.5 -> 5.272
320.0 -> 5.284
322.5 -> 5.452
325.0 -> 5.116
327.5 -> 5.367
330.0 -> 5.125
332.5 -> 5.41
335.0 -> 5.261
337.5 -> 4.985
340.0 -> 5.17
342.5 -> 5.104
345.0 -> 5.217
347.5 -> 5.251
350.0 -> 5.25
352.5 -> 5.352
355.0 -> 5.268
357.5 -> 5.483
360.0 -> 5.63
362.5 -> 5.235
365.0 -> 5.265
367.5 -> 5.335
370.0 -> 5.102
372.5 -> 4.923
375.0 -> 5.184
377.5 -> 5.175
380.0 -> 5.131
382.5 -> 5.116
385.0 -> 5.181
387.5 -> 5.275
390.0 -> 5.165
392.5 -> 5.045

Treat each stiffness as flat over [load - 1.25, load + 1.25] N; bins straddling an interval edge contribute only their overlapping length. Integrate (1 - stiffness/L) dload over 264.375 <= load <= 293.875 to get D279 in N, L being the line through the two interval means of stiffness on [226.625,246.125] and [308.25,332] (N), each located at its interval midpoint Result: 8.5 N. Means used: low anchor 4.46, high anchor 5.3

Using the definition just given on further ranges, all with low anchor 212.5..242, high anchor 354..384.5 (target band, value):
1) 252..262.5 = -0.5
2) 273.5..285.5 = 4.8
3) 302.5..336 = -2.3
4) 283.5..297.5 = 1.2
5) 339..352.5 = -0.3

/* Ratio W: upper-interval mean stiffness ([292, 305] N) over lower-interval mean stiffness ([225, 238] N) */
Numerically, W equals 1.24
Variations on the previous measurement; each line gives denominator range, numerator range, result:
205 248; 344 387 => 1.13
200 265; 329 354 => 1.11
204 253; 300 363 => 1.13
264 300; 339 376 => 1.40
